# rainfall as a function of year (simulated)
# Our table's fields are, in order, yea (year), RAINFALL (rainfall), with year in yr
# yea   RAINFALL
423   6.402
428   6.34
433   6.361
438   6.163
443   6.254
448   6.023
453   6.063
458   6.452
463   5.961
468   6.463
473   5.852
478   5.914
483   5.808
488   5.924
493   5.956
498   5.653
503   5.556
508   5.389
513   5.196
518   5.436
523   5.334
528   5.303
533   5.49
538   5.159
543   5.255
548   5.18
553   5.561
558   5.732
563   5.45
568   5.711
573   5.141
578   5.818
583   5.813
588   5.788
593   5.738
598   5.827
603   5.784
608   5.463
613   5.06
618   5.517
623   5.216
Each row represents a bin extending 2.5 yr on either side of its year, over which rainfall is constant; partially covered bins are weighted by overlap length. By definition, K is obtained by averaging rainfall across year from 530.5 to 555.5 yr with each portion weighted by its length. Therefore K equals 5.33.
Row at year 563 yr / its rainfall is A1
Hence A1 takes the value 5.45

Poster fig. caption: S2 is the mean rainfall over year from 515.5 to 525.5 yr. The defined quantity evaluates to 5.38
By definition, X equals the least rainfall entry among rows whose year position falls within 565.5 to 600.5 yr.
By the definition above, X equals 5.141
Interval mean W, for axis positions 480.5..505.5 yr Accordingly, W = 5.78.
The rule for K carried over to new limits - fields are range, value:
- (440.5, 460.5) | 6.2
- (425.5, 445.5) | 6.28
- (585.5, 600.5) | 5.78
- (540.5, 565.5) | 5.44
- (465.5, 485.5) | 6.01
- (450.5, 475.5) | 6.16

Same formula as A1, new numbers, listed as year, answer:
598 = 5.827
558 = 5.732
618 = 5.517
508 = 5.389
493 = 5.956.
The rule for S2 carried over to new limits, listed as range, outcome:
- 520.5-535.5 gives 5.38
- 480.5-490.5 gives 5.87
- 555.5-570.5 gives 5.63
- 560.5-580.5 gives 5.53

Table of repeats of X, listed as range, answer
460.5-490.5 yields 5.808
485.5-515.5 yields 5.196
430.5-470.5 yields 5.961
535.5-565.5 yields 5.159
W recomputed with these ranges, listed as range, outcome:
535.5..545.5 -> 5.21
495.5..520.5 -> 5.45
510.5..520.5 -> 5.32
